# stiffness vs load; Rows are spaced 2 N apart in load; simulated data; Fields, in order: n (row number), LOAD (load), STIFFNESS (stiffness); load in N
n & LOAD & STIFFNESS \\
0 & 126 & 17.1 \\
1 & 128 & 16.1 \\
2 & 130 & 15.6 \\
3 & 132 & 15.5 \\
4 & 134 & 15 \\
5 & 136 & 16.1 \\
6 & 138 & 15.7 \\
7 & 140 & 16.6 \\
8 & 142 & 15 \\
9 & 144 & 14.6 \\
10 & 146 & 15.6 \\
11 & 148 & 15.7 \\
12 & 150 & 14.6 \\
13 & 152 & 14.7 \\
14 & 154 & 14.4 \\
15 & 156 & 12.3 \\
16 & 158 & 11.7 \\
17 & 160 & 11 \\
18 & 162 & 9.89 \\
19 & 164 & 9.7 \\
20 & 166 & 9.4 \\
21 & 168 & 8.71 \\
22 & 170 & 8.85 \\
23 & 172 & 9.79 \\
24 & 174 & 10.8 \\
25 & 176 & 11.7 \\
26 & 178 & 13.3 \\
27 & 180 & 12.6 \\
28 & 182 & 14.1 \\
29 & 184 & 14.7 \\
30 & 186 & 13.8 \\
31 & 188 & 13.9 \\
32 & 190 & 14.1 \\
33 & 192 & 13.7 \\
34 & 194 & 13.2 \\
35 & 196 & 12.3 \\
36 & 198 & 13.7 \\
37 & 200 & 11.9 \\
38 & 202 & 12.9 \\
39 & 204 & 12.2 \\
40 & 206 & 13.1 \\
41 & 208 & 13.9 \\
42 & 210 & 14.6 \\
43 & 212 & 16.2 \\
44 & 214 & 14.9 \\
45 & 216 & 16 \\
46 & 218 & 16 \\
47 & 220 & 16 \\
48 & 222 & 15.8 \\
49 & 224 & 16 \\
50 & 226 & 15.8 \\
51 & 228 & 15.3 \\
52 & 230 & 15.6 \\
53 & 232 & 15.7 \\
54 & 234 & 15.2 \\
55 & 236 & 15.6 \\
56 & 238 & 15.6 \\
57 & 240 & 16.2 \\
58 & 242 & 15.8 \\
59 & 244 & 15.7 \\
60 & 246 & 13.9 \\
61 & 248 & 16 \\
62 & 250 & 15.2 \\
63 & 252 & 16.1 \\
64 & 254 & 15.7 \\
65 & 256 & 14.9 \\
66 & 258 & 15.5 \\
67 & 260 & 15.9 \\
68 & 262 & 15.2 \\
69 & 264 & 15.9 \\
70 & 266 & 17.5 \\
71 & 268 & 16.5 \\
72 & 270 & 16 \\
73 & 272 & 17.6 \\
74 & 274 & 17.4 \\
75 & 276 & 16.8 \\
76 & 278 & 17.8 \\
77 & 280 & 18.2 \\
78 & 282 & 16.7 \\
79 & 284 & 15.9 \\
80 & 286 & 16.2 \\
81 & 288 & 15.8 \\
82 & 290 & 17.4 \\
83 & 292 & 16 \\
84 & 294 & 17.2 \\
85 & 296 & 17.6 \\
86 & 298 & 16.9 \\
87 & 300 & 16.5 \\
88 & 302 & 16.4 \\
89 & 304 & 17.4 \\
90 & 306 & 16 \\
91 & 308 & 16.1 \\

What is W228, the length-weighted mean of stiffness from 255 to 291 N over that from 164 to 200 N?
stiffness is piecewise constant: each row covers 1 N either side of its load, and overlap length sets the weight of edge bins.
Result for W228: 1.4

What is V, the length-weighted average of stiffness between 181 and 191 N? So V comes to 14.1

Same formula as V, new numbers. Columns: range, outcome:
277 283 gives 17.6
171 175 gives 10.3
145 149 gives 15.6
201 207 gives 12.7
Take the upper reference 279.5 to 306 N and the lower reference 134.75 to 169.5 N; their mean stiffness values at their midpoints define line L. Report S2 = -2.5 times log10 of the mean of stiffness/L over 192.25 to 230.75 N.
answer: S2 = 0.02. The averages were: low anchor 13.2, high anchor 16.7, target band 14.5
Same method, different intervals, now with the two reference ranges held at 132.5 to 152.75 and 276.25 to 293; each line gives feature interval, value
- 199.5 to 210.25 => 0.22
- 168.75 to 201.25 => 0.24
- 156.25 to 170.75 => 0.48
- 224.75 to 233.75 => 0.04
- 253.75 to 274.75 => 0.02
